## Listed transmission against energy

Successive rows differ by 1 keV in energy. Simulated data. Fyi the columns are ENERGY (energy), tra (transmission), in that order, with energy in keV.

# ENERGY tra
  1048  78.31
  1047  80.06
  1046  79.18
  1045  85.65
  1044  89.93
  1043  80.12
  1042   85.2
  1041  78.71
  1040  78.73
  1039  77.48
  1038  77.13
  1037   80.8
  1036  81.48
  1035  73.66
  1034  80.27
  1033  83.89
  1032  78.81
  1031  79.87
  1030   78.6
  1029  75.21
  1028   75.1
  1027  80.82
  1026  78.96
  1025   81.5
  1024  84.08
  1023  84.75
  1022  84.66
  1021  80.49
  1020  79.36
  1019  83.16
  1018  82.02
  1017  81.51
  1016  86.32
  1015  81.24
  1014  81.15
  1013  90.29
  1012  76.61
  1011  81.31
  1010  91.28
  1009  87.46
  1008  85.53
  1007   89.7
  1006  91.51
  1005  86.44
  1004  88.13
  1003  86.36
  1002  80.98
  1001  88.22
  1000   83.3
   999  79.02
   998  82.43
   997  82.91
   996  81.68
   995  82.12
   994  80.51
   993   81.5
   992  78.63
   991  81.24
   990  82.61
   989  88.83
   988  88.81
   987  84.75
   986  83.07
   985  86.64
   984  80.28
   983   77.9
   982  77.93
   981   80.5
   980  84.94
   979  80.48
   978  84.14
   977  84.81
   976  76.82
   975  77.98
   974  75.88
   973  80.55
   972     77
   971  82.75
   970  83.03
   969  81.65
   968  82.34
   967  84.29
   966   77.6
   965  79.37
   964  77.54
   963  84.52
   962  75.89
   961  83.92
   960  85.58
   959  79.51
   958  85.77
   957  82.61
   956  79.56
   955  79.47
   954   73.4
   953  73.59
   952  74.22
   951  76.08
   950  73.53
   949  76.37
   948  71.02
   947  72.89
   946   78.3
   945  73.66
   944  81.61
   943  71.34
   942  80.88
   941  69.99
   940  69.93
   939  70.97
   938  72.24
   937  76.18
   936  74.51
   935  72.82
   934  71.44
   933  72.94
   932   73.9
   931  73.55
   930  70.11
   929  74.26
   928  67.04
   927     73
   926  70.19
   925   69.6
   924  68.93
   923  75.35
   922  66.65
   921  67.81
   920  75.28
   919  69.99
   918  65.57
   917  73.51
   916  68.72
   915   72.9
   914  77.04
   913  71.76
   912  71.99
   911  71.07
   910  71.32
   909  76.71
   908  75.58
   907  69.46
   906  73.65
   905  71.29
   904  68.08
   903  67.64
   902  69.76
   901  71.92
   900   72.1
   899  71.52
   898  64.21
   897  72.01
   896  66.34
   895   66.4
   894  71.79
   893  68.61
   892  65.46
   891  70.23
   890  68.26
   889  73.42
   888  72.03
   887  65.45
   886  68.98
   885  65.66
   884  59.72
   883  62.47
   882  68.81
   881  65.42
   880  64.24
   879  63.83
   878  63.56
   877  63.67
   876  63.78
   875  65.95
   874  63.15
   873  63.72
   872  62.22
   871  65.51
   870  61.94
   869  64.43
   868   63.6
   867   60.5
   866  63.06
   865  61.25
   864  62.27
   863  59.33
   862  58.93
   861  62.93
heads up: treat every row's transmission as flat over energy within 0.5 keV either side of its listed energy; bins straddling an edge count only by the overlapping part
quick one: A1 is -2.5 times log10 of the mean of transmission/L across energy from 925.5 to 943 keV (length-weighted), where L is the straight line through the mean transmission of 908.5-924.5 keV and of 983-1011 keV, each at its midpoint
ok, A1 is 0.03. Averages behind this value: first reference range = 71.5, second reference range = 84.4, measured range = 72.5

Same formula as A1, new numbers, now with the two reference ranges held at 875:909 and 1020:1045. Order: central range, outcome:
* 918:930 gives 0.01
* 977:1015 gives -0.09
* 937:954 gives -0.02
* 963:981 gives -0.08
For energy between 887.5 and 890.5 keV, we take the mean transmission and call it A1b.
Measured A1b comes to 71.2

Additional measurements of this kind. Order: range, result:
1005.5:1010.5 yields 89.1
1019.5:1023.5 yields 82.3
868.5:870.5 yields 63.2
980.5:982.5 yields 79.2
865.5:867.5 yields 61.8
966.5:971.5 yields 82.8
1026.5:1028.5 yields 78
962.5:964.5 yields 81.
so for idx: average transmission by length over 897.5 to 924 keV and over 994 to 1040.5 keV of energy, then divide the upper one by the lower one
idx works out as 1.16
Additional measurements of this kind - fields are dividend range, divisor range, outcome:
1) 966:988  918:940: 1.14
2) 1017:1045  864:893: 1.24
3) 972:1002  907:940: 1.14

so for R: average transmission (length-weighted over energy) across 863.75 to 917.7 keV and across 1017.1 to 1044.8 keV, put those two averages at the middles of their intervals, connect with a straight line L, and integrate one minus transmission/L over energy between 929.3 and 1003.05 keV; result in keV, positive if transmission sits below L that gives -4.28 keV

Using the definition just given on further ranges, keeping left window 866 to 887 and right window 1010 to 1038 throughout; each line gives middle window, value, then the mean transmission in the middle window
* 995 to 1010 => -1.29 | 85.4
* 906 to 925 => -0.86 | 71.6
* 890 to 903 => -0.53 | 69.1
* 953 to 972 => -1.73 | 80.7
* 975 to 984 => -0.57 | 80.7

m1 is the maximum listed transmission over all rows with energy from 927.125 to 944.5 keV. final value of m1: 81.61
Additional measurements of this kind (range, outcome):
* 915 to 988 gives 88.81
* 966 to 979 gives 84.81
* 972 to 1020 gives 91.51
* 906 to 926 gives 77.04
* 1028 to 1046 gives 89.93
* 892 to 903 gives 72.1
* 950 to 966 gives 85.77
